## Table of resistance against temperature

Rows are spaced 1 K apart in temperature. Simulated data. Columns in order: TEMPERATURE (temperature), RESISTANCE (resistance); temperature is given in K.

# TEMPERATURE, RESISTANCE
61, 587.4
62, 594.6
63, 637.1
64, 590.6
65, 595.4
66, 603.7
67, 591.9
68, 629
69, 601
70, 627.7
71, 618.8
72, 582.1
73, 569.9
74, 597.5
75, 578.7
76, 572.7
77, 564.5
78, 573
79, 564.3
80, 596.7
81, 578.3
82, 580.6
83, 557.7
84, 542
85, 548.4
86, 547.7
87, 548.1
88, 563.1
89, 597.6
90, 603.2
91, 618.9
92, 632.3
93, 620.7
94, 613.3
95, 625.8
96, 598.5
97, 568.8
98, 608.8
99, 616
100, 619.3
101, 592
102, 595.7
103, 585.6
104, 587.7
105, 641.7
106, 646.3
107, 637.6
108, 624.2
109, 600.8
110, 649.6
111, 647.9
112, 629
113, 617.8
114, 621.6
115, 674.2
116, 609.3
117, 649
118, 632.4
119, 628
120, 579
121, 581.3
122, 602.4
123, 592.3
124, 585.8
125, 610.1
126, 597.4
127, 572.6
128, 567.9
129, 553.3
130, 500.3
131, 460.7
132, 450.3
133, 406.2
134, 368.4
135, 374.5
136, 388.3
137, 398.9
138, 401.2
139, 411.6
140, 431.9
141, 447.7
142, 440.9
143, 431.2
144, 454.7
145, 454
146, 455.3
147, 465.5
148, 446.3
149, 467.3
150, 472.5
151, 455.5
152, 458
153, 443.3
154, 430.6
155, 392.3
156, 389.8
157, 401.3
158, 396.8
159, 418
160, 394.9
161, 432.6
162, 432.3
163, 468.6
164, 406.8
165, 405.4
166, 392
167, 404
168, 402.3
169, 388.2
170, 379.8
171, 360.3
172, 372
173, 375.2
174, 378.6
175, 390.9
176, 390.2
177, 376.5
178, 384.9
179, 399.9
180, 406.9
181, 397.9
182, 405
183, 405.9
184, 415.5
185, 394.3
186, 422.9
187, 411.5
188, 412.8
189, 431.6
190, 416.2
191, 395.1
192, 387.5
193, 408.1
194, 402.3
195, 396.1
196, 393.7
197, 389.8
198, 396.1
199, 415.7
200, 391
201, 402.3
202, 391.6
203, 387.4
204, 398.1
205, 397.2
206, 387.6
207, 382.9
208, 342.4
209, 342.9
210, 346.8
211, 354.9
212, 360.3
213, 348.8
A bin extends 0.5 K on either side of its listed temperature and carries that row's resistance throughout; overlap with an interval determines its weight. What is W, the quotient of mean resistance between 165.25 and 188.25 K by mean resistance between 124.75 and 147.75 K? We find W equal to 0.9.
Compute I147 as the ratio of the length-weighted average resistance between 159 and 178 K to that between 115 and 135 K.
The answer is 0.72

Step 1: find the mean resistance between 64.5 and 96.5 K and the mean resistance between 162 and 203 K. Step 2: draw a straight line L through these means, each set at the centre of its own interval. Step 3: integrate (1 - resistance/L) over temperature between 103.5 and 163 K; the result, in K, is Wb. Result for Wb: -1.9 K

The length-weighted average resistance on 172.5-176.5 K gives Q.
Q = 384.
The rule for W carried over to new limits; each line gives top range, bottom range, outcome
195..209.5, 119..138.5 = 0.76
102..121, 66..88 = 1.08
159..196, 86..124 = 0.66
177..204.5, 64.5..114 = 0.67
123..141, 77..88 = 0.85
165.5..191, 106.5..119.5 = 0.63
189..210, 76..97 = 0.67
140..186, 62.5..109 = 0.70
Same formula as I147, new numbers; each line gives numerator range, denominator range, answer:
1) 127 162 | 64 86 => 0.75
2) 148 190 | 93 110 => 0.67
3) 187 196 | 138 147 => 0.92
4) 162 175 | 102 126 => 0.64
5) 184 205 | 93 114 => 0.65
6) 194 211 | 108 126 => 0.62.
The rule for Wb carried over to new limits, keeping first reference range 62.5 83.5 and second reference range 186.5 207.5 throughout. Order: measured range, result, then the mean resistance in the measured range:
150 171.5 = 2.00 K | 413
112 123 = -2.03 K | 619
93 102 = -0.85 K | 606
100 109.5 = -1.24 K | 613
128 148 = 2.06 K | 440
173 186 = 0.94 K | 396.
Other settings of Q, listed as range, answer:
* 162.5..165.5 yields 427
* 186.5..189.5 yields 419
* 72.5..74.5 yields 584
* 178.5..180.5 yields 403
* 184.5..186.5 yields 409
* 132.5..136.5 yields 384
